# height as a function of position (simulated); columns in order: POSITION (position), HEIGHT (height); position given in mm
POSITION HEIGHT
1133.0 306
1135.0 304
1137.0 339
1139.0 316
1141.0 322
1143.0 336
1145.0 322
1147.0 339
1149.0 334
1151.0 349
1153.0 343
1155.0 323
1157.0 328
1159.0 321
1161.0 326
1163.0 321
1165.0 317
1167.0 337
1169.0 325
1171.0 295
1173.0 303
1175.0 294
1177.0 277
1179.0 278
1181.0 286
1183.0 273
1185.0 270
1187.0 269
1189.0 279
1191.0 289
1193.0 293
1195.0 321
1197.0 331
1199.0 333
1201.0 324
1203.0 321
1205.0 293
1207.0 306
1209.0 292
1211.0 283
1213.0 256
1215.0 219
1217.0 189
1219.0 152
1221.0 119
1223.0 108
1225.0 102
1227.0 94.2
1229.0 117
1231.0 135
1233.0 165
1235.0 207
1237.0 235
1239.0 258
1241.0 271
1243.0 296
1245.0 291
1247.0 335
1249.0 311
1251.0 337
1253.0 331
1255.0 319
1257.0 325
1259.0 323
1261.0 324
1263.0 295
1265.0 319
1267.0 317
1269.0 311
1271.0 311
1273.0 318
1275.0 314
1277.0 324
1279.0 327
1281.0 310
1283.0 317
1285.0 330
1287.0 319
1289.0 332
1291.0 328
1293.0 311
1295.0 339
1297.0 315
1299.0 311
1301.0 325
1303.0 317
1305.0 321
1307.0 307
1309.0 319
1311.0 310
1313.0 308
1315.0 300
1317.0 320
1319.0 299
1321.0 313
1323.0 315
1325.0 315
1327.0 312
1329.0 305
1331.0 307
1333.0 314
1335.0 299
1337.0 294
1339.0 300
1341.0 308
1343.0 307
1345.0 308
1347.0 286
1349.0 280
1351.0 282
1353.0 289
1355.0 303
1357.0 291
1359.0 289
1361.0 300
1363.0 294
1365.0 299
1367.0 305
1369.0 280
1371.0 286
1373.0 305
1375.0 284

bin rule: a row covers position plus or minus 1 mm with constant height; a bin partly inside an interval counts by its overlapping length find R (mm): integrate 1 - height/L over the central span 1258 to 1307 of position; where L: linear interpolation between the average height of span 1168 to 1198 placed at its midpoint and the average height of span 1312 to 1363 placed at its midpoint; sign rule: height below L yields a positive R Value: -3.4 mm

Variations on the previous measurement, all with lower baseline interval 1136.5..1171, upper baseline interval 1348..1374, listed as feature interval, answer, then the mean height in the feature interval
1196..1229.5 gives 9.59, 227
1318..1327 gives -0.35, 311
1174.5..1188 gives 1.92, 278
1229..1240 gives 4.26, 192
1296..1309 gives -0.59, 316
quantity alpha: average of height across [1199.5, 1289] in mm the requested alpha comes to 268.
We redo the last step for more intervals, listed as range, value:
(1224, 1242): 176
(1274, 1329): 317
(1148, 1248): 268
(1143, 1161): 332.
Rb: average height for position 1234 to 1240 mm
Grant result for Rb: 233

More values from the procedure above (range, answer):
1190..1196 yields 301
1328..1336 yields 306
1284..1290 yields 327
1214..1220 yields 187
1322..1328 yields 314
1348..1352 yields 281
